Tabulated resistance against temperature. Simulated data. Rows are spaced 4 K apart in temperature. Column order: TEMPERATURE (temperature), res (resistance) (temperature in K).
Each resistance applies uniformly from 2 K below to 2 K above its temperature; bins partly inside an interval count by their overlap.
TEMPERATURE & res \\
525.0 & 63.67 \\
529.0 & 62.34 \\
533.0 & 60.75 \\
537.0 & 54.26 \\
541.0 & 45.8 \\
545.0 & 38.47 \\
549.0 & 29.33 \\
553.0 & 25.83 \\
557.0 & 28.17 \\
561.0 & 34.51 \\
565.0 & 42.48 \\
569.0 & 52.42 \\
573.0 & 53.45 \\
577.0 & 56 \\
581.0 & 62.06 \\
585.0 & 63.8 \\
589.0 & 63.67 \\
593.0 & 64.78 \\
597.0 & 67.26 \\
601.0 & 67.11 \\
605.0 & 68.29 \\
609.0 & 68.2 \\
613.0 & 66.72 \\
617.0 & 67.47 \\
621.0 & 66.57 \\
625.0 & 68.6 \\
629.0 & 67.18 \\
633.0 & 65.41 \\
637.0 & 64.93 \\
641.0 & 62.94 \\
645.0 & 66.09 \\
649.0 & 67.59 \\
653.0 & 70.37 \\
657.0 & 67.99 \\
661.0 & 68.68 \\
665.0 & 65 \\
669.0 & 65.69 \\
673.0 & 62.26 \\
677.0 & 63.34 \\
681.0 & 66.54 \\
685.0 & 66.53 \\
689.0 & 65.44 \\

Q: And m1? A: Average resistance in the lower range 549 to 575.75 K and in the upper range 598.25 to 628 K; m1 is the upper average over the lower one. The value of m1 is 1.7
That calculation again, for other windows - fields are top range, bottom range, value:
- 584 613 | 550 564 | 2.18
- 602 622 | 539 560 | 2.01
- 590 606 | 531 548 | 1.37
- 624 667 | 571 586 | 1.14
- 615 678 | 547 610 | 1.26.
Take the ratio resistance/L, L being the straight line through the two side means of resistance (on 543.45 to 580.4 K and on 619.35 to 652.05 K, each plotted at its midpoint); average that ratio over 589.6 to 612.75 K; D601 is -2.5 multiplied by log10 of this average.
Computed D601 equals -0.23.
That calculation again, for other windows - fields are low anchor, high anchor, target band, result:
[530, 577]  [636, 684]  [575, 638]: -0.201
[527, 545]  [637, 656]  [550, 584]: 0.283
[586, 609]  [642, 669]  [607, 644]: 0.006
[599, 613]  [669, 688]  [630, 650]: 0.016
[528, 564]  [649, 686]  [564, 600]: -0.202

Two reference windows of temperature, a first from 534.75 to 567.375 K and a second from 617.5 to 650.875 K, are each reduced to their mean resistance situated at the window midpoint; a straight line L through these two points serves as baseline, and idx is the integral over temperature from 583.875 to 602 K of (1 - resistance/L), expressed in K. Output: -4.6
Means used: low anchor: 37.7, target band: 65.3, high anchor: 66.2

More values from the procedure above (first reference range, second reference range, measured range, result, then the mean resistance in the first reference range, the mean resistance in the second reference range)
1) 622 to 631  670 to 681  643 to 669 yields -0.9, 67.7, 63.7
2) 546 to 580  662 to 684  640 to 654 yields -1.8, 40.9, 64.8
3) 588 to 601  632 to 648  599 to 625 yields -0.8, 65.6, 65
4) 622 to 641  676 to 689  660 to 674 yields 0.1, 66.2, 65.6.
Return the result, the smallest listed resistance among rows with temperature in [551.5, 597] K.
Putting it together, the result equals 25.83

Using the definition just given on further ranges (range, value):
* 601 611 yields 67.11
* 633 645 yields 62.94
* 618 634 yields 65.41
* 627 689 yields 62.26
